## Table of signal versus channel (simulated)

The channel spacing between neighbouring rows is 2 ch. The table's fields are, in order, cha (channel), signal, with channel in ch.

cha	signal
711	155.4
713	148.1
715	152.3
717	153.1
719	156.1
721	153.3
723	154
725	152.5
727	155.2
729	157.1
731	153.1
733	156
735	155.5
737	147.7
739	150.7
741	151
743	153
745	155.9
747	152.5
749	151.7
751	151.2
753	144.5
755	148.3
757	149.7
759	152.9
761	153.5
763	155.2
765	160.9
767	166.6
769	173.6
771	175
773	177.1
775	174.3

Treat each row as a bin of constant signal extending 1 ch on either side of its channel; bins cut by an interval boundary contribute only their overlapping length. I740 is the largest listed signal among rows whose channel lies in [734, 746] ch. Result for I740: 155.9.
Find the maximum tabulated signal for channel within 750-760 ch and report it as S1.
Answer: 152.9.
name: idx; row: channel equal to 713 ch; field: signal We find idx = 148.1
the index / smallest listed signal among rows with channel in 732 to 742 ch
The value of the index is 147.7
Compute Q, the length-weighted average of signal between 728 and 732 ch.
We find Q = 155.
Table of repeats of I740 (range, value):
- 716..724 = 156.1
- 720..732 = 157.1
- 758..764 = 155.2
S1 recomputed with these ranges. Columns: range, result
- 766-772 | 175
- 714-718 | 153.1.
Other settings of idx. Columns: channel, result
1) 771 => 175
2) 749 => 151.7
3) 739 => 150.7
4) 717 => 153.1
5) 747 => 152.5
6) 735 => 155.5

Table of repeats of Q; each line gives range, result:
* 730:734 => 155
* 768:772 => 174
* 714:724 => 154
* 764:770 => 167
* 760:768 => 159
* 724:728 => 154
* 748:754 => 149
